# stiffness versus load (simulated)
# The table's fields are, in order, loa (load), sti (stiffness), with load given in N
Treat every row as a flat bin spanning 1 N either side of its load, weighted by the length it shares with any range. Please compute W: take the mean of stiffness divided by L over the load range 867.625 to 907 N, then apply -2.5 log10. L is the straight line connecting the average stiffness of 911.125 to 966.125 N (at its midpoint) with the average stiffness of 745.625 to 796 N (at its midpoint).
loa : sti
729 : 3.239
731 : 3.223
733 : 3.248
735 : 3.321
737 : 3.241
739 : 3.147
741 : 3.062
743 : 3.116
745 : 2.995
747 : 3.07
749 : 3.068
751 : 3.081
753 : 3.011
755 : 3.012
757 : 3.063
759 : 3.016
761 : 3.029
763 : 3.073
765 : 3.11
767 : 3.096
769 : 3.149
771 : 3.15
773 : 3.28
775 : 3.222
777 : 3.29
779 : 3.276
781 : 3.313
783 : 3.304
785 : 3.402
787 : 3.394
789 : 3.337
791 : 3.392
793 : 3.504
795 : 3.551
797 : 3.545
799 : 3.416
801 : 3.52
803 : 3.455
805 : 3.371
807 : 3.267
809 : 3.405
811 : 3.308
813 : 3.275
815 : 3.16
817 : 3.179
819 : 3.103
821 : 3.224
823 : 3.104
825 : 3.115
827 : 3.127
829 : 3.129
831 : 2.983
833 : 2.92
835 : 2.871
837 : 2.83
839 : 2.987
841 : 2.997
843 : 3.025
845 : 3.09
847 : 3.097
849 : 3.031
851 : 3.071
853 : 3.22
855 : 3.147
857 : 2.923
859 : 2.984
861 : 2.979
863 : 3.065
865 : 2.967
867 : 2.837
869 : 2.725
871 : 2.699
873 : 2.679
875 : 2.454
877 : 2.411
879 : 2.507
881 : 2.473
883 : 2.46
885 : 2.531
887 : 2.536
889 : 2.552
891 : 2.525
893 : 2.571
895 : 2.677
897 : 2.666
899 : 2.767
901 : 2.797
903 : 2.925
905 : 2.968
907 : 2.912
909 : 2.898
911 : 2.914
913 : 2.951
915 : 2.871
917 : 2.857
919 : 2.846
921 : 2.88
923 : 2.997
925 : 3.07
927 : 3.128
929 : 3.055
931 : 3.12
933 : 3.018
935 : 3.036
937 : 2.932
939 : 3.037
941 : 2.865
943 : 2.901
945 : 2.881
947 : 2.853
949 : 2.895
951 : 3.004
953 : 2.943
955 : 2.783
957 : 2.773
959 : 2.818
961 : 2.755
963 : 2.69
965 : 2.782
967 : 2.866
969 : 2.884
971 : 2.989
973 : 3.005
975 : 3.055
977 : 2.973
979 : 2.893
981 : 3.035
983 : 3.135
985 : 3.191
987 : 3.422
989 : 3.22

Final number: 0.14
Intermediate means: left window 3.21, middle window 2.64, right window 2.92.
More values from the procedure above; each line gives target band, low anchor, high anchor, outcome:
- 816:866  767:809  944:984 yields 0.06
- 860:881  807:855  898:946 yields 0.12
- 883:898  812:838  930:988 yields 0.17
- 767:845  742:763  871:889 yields -0.15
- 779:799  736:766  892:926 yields -0.13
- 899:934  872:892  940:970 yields -0.11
